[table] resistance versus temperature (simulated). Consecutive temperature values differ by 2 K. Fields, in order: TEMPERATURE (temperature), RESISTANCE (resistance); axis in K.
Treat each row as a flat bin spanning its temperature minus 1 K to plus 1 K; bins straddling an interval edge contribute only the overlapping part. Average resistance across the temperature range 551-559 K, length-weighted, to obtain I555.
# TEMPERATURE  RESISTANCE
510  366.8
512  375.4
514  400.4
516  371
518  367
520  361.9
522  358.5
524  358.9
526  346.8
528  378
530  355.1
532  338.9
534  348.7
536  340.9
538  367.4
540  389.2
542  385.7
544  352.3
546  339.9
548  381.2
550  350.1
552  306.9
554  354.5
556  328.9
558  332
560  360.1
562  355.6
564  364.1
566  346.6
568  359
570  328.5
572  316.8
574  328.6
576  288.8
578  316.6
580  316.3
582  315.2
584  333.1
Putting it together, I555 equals 331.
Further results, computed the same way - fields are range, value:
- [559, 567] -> 357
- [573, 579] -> 311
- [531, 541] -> 357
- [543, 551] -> 356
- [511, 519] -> 378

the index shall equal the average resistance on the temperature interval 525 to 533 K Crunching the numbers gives 355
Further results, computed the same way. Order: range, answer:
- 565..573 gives 338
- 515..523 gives 365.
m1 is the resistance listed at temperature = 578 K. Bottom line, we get 316.6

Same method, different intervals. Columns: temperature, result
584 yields 333.1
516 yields 371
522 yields 358.5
